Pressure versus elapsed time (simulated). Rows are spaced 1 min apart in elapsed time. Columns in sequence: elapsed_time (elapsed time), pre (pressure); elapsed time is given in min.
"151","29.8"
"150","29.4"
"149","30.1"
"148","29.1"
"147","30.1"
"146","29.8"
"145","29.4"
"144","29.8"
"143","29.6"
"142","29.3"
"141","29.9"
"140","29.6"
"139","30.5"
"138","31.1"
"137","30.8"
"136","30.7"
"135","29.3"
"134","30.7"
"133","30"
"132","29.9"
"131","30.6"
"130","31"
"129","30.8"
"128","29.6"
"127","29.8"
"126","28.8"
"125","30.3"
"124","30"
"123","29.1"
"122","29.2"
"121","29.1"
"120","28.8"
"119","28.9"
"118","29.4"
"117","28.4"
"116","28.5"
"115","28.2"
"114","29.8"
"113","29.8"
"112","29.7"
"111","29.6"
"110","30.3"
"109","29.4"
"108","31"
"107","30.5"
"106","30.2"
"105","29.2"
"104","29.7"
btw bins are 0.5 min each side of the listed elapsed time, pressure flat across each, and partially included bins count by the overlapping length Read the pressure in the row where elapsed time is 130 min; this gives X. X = 31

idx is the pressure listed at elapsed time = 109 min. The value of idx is 29.4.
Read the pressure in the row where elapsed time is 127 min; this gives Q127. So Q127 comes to 29.8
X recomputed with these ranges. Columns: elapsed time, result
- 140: 29.6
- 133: 30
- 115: 28.2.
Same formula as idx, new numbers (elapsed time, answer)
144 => 29.8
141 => 29.9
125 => 30.3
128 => 29.6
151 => 29.8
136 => 30.7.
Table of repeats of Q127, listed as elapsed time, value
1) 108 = 31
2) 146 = 29.8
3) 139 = 30.5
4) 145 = 29.4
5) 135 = 29.3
